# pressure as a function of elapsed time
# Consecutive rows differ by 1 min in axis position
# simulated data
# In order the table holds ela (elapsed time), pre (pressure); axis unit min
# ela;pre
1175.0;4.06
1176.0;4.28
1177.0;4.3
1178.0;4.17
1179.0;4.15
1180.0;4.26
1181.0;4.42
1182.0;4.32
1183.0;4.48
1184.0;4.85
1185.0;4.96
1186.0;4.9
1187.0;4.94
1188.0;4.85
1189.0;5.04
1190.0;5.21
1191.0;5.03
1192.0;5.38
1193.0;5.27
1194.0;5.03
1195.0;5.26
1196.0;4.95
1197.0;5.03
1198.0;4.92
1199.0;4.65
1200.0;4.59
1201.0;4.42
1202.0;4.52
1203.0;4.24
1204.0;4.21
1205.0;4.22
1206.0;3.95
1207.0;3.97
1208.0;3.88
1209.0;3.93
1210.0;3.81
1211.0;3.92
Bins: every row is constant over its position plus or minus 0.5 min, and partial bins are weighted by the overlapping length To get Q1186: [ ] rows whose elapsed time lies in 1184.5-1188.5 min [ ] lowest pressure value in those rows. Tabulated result 4.85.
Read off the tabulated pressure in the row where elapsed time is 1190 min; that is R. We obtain 5.21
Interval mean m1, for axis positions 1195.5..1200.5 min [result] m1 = 4.83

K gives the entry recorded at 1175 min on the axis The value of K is 4.06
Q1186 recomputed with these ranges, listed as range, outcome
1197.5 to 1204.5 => 4.21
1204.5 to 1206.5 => 3.95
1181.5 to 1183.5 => 4.32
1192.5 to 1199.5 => 4.65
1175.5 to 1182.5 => 4.15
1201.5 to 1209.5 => 3.88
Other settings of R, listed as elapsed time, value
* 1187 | 4.94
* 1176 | 4.28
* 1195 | 5.26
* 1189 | 5.04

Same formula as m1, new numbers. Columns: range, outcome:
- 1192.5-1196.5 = 5.13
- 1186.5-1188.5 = 4.89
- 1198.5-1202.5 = 4.54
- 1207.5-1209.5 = 3.91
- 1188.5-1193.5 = 5.19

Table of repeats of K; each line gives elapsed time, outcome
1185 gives 4.96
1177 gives 4.3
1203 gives 4.24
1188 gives 4.85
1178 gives 4.17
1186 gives 4.9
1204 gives 4.21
